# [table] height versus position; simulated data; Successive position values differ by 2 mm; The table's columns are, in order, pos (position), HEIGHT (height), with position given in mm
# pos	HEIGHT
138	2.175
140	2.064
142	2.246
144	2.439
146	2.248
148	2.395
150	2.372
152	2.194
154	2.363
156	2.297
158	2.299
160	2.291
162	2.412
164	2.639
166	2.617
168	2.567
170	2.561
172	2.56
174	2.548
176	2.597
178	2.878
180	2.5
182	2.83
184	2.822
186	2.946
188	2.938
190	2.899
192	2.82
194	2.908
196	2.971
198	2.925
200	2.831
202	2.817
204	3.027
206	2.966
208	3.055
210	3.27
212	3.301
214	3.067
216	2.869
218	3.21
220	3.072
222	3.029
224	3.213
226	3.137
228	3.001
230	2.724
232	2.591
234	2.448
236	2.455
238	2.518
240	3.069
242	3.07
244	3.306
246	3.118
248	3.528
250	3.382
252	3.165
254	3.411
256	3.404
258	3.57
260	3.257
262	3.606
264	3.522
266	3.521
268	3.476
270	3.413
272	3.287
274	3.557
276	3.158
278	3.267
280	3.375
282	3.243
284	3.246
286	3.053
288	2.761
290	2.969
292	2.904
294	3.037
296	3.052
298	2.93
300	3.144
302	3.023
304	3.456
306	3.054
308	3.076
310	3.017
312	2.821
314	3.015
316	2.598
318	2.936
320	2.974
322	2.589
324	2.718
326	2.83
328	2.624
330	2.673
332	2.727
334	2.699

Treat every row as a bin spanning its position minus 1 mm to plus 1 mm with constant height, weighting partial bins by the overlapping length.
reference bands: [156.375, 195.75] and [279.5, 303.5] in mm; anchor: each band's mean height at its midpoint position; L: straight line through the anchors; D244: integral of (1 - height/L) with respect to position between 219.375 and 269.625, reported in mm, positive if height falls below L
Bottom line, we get -4.2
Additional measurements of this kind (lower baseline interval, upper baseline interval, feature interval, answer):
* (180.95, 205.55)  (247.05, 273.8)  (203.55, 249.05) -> 2.2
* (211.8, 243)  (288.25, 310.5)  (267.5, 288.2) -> -1.8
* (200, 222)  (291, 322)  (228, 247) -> 1.3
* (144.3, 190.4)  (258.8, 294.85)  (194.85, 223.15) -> -2.1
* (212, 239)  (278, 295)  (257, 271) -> -2.2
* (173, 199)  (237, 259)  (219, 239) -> 1.8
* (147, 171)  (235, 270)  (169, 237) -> -1.6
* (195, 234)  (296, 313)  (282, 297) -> 0.2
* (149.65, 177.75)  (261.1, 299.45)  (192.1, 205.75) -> -1.1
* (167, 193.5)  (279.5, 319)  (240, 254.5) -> -1.8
